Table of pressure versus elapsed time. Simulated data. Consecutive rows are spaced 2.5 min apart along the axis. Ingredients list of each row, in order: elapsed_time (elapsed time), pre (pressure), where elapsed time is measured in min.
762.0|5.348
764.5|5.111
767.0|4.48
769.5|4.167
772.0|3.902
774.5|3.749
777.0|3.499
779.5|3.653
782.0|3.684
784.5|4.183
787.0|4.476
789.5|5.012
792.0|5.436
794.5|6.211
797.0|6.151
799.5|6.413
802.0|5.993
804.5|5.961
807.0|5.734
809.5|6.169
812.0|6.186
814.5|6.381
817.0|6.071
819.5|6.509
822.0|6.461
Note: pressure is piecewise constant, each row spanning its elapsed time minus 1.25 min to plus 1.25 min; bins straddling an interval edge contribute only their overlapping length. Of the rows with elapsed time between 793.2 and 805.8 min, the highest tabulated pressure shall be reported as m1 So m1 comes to 6.413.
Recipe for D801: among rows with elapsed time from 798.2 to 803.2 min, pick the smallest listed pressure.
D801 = 5.993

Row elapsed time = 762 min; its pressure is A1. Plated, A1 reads 5.348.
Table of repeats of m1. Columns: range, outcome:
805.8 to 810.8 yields 6.169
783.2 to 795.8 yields 6.211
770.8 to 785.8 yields 4.183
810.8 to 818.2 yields 6.381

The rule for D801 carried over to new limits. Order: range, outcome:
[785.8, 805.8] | 4.476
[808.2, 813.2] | 6.169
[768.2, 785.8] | 3.499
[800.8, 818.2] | 5.734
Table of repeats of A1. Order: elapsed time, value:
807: 5.734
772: 3.902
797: 6.151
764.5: 5.111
